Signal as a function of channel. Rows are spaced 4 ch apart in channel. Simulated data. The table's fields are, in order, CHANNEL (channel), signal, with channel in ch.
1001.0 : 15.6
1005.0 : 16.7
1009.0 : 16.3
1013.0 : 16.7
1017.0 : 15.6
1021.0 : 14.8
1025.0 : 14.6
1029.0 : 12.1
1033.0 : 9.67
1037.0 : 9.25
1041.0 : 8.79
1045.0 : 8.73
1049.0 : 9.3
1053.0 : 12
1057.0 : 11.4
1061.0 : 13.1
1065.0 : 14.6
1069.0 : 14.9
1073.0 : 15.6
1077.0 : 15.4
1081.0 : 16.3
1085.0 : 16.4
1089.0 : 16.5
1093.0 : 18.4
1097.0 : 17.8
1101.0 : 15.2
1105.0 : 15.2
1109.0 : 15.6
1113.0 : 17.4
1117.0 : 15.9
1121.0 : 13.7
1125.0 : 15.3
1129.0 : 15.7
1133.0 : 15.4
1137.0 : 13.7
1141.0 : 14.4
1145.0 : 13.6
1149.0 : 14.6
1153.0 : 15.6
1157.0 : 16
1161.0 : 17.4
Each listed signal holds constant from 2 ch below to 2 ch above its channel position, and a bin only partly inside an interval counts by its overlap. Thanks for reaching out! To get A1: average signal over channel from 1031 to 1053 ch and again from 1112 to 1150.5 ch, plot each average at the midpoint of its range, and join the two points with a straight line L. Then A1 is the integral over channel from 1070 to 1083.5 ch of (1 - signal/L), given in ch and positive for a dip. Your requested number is -4.9 ch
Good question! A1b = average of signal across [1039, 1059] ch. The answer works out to 10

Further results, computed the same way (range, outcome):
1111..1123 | 15.7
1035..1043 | 9.02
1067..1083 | 15.6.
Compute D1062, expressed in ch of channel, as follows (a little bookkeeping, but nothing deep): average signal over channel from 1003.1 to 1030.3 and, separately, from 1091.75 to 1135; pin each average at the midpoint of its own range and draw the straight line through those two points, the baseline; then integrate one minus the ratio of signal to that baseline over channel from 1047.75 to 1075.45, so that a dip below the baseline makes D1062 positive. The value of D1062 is 4.4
